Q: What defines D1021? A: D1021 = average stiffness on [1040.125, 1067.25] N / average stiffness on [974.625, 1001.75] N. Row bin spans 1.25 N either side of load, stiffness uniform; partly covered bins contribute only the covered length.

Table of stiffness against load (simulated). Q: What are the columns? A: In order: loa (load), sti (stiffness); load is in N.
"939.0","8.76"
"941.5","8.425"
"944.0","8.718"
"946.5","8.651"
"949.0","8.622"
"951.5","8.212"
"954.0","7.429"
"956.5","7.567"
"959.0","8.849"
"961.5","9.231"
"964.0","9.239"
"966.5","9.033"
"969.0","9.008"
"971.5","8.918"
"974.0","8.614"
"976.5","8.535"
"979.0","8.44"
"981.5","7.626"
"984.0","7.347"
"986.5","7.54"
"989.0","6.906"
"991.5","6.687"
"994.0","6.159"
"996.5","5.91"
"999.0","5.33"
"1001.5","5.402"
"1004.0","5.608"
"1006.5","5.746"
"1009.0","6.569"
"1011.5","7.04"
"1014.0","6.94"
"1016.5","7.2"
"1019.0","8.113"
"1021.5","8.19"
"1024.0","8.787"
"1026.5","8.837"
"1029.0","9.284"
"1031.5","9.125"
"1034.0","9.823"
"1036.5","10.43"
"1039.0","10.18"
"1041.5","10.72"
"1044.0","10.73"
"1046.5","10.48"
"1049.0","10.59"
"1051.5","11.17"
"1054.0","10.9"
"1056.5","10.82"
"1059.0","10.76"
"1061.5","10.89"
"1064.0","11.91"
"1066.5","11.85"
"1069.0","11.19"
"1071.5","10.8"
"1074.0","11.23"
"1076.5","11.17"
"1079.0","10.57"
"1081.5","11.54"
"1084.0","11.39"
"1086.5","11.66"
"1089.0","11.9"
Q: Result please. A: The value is 1.57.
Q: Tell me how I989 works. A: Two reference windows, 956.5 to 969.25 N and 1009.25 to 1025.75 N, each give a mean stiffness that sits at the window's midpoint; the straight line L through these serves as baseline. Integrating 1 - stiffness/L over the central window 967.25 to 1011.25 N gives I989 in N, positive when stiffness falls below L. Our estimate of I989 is 6.6 N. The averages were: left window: 8.93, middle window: 7.1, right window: 7.68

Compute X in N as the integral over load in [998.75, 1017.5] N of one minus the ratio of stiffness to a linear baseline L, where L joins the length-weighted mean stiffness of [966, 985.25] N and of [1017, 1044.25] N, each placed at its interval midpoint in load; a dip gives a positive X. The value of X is 5.68 N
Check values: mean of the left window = 8.42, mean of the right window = 9.37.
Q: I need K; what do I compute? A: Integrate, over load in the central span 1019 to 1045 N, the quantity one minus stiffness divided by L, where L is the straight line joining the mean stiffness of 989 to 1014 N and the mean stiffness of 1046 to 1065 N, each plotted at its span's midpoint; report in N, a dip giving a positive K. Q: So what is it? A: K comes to -1.96 N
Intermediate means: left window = 6.14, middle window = 9.53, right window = 10.9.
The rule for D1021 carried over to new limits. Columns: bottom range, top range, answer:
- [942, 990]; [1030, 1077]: 1.29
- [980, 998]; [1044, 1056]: 1.57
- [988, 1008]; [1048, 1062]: 1.82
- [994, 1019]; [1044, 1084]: 1.76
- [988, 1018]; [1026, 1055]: 1.62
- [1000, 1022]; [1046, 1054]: 1.61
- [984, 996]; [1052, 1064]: 1.61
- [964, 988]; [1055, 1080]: 1.33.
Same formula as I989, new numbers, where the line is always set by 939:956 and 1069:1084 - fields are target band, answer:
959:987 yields 1.03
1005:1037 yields 5.97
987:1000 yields 4.22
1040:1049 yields -0.18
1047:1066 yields -0.61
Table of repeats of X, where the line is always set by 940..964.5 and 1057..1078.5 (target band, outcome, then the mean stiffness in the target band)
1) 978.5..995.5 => 3.9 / 7.17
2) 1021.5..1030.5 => 1.2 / 8.87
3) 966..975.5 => 0.0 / 8.87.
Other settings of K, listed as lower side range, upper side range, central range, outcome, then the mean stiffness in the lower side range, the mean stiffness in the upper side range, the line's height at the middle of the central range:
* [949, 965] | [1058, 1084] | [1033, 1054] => -0.02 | 8.42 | 11.2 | 10.5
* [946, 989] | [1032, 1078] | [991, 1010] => 6.95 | 8.36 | 10.8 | 9.29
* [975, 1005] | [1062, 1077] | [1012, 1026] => 1.03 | 6.82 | 11.3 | 8.47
